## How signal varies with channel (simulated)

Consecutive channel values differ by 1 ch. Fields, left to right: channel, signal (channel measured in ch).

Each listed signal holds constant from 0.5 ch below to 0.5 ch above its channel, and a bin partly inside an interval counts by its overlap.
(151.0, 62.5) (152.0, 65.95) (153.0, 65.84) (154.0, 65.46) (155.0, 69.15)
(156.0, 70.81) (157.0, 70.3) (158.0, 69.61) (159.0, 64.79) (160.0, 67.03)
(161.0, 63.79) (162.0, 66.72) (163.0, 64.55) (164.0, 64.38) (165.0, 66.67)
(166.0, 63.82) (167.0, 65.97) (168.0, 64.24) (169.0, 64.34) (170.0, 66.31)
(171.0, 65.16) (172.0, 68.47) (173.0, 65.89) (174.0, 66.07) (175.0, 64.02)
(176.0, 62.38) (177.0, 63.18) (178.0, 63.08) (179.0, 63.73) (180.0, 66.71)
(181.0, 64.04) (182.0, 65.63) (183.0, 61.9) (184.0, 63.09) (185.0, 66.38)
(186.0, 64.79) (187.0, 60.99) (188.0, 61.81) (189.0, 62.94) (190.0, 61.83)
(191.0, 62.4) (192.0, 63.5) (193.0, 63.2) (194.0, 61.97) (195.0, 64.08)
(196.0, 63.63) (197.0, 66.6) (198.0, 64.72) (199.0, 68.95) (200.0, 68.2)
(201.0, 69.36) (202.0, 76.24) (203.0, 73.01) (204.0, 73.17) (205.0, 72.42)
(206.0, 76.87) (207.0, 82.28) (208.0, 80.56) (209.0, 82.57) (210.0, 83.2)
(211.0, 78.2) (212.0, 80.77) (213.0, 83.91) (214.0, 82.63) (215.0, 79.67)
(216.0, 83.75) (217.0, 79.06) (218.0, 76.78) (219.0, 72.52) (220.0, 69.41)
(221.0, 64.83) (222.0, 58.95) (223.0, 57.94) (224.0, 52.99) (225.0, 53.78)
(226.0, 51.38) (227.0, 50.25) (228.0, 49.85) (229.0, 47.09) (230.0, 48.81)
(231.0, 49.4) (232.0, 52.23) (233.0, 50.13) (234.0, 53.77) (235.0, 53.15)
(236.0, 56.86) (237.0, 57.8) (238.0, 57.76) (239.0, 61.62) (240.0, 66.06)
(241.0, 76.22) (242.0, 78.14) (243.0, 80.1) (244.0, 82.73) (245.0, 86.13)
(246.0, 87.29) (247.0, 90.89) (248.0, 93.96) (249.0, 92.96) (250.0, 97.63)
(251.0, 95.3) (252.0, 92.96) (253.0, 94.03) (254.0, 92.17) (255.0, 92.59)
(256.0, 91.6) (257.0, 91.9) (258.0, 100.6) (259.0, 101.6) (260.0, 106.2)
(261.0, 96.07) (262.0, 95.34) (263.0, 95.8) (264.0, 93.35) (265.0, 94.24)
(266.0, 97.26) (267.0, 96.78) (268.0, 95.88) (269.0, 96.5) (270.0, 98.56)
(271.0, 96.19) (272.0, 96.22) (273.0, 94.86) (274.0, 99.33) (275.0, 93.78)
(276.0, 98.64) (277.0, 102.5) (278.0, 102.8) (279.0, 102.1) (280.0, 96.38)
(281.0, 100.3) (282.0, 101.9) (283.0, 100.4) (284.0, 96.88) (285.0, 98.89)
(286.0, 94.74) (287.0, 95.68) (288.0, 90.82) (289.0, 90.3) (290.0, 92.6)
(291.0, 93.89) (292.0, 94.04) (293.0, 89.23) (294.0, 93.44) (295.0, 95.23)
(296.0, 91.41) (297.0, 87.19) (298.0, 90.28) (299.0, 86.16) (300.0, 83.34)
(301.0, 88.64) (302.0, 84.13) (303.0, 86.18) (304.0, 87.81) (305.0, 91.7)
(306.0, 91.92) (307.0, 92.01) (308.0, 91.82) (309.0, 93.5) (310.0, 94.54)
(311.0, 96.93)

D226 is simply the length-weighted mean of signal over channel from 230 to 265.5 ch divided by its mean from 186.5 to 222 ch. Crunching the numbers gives 1.13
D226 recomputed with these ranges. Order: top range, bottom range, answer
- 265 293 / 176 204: 1.49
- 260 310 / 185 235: 1.42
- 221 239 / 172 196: 0.84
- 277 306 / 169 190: 1.45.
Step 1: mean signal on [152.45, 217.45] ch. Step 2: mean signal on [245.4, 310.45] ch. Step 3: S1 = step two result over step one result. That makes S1 1.4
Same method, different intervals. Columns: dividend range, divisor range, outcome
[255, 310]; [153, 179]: 1.44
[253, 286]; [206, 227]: 1.35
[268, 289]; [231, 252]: 1.33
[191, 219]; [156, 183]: 1.13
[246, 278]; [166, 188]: 1.49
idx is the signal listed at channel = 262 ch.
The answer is 95.34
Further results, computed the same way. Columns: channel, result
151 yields 62.5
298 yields 90.28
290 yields 92.6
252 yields 92.96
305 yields 91.7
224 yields 52.99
